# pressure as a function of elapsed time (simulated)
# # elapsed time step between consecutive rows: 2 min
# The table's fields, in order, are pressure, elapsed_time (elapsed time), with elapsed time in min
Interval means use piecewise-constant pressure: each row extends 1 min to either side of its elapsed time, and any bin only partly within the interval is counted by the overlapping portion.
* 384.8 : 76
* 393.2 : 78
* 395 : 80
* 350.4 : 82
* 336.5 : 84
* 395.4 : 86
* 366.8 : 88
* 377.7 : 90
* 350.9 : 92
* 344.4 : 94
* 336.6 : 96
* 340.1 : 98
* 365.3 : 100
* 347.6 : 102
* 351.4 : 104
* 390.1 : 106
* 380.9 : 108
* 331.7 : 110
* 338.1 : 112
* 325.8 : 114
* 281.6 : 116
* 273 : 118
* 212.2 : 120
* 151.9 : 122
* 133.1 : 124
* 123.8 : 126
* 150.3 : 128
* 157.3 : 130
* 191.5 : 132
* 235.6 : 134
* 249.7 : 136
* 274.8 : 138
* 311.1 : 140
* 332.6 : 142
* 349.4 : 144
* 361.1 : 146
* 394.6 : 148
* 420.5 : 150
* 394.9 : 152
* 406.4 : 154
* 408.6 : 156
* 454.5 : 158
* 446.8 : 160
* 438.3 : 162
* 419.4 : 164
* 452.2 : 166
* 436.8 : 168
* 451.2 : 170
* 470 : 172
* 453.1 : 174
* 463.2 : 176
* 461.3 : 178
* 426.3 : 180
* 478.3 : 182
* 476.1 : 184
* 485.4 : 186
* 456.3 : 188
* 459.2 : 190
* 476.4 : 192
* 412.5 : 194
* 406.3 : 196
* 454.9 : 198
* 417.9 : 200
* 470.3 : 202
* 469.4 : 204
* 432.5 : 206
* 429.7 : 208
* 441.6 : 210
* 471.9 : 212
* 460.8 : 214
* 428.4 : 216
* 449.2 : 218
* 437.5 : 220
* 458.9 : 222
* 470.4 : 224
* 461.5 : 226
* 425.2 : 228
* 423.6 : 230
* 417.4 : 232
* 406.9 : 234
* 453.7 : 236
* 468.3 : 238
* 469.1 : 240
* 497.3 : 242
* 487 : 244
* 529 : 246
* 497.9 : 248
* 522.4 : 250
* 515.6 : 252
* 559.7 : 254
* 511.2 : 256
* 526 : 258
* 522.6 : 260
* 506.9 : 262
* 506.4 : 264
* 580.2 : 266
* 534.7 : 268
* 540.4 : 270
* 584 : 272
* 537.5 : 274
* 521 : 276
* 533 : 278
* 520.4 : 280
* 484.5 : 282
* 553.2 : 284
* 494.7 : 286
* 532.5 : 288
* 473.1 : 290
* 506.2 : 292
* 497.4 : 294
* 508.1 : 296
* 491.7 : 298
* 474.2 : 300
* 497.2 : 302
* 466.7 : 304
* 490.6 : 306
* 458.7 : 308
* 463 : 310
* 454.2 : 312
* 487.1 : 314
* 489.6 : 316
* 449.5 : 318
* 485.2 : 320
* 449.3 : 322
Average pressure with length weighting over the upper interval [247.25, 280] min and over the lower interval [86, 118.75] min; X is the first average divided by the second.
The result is 1.5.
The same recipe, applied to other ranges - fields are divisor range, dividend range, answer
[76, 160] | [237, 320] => 1.57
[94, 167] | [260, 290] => 1.65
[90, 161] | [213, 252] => 1.48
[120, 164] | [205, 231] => 1.46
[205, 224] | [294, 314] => 1.07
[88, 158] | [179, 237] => 1.45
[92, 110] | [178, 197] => 1.28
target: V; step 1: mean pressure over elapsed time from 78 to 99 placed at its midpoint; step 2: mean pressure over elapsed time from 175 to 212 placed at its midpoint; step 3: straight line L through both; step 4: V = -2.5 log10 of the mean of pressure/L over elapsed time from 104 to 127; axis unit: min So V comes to 0.37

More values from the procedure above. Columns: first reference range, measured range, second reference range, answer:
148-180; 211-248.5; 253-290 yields 0.080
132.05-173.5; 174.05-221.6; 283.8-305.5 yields -0.082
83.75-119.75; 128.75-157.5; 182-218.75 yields 0.212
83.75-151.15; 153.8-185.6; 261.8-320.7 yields -0.229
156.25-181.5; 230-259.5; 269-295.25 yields 0.019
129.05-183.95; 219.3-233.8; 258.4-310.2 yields 0.034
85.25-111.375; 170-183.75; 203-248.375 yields -0.100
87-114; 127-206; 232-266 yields 0.064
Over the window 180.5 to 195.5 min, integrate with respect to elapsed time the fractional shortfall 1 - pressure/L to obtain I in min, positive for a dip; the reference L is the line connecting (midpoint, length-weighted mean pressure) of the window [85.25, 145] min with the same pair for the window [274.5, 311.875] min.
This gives -3.4 min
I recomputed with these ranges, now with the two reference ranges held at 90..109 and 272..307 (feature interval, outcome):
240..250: -0.6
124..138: 7.2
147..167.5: -1.1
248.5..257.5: -0.9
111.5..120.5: 2.0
